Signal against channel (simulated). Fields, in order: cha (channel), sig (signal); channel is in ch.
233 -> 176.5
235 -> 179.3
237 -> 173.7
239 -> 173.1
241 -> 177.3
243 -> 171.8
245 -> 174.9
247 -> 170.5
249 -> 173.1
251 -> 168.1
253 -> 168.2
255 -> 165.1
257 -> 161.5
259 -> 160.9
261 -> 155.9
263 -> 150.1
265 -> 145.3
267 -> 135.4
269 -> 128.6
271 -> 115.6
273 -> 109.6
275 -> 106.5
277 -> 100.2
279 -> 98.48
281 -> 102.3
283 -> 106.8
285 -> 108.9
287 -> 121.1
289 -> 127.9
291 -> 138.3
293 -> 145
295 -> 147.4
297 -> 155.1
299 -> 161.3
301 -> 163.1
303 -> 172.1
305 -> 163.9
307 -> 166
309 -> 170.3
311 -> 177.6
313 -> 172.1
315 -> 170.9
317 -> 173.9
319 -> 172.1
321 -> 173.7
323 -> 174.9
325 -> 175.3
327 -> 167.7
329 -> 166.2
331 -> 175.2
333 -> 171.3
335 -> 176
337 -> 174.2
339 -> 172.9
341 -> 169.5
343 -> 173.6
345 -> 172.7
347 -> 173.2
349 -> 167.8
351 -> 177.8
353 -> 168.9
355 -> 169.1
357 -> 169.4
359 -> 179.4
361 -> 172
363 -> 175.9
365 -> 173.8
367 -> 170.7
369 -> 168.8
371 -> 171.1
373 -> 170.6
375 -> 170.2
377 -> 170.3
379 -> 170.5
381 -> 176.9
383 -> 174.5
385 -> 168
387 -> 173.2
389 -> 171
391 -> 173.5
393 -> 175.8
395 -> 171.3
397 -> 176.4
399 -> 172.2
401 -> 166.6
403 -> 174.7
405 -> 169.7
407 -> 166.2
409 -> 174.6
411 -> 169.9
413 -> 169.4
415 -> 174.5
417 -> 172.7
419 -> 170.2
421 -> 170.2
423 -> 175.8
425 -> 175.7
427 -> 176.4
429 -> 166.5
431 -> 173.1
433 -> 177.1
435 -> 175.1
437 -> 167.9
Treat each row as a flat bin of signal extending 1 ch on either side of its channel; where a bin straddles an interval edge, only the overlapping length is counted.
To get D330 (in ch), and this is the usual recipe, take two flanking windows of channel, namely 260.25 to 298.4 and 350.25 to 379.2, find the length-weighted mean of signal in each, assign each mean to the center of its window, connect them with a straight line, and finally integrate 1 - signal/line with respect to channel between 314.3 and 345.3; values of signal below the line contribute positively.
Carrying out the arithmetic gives -3.9 ch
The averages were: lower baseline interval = 126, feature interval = 173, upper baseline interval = 172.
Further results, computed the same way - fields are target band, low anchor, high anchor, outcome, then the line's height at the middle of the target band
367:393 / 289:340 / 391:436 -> -0.20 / 170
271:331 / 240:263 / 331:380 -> 7.73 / 170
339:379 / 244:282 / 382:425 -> -2.34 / 162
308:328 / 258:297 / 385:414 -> -4.35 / 142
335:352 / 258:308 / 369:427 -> -2.01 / 155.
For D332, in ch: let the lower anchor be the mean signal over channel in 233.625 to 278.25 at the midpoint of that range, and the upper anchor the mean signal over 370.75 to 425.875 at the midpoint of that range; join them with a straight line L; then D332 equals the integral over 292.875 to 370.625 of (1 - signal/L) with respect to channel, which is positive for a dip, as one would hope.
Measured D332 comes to -3.3 ch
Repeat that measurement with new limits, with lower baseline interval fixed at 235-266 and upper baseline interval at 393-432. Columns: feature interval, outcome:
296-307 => 0.3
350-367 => -0.3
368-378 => 0.0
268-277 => 2.9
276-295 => 5.6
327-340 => -0.2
